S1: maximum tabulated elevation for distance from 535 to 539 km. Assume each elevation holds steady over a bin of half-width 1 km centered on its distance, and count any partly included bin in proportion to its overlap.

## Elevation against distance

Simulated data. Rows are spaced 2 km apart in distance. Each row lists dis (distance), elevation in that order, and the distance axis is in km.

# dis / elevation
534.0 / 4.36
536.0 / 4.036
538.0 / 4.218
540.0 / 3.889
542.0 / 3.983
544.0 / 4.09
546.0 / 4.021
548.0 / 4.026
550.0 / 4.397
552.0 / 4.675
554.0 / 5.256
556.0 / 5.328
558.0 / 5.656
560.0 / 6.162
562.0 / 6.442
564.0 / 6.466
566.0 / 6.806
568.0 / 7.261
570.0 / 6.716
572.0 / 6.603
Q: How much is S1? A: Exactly 4.218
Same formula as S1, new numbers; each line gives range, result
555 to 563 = 6.442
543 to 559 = 5.656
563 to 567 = 6.806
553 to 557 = 5.328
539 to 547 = 4.09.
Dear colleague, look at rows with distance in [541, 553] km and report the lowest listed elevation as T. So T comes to 3.983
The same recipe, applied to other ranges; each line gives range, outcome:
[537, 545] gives 3.889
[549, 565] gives 4.397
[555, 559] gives 5.328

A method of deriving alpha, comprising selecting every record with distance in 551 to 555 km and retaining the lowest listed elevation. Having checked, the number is 4.675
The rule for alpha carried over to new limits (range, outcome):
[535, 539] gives 4.036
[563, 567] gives 6.466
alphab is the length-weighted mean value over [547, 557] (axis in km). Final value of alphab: 4.74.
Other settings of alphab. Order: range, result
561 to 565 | 6.45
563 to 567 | 6.64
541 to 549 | 4.03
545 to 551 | 4.15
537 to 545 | 4.04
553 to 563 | 5.77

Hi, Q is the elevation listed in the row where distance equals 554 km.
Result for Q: 5.256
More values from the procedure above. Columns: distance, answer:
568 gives 7.261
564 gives 6.466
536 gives 4.036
